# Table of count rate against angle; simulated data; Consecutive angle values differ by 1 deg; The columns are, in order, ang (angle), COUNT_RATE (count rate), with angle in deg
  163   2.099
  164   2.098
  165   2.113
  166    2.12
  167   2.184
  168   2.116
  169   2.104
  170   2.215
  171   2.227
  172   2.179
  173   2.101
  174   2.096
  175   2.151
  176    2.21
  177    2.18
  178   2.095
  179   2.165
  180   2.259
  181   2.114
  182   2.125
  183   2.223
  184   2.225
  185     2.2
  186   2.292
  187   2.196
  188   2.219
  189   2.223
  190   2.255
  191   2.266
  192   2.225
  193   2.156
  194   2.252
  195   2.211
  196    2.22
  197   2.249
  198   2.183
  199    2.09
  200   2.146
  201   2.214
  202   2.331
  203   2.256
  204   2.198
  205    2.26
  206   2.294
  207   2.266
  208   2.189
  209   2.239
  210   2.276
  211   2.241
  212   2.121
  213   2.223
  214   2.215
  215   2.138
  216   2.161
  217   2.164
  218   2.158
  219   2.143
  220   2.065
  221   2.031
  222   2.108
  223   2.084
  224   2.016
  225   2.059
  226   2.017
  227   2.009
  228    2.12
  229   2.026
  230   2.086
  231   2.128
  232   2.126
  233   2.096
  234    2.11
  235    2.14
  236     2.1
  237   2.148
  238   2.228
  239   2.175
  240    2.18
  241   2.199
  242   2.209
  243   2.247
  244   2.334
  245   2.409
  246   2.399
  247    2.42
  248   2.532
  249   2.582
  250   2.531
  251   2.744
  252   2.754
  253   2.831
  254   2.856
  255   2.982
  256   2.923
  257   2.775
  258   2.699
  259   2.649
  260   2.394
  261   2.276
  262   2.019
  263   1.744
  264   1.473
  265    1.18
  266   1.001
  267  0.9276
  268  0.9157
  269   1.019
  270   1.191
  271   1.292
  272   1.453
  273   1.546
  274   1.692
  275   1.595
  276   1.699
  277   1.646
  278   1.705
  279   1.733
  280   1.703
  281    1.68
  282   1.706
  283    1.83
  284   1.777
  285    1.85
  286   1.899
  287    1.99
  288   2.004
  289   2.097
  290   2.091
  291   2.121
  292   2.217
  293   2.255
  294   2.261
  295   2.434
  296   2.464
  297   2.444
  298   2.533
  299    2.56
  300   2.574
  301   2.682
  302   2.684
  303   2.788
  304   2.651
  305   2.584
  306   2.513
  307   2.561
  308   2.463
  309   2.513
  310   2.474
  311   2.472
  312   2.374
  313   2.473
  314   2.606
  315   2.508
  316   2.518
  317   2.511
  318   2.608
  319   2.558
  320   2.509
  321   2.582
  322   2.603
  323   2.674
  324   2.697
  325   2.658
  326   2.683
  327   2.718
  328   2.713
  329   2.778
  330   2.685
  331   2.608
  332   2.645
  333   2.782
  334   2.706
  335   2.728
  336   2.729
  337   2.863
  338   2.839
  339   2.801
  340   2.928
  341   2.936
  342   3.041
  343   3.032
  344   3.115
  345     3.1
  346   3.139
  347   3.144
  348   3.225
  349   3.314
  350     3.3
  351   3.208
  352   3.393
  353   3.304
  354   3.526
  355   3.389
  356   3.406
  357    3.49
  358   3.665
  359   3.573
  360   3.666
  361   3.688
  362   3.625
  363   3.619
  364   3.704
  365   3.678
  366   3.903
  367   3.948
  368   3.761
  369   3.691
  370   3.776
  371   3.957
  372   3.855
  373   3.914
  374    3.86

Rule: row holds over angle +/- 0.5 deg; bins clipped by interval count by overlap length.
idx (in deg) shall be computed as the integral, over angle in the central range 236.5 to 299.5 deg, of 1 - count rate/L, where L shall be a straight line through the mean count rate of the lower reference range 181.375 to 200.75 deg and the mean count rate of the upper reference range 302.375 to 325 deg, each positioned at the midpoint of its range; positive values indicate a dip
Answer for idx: 9.3 deg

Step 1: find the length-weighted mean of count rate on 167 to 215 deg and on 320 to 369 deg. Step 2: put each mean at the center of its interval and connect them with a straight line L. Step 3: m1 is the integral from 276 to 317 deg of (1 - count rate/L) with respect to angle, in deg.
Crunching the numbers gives 8.51 deg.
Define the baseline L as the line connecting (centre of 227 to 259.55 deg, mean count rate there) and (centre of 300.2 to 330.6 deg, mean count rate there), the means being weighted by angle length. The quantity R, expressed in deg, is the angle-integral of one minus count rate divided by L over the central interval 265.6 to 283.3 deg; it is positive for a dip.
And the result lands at 7.3 deg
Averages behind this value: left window 2.39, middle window 1.46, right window 2.59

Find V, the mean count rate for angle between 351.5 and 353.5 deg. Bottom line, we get 3.35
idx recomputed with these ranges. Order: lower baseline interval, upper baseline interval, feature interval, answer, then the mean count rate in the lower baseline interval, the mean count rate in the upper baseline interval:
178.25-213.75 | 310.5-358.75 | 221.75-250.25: 2.5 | 2.22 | 2.88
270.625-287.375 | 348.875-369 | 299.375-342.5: 0.0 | 1.69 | 3.57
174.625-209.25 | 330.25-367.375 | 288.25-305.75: 2.8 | 2.21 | 3.23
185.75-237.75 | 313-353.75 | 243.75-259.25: -1.7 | 2.17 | 2.84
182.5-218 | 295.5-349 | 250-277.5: 5.7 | 2.22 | 2.7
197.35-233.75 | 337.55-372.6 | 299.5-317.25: 2.6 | 2.15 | 3.42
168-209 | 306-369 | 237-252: 0.7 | 2.2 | 2.99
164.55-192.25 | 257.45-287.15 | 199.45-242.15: -4.5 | 2.18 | 1.67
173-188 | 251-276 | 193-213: -1.0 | 2.18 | 1.94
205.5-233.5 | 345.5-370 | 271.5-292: 7.1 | 2.14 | 3.52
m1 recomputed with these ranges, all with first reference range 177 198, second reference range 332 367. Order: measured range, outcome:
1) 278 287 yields 3.3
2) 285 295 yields 2.7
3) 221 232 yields 1.8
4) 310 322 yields 2.0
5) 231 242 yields 1.6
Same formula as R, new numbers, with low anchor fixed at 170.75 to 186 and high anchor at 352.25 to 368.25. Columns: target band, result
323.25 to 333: 1.9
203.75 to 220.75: 1.7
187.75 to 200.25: 0.5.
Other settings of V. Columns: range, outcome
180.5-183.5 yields 2.15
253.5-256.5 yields 2.92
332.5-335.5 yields 2.74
